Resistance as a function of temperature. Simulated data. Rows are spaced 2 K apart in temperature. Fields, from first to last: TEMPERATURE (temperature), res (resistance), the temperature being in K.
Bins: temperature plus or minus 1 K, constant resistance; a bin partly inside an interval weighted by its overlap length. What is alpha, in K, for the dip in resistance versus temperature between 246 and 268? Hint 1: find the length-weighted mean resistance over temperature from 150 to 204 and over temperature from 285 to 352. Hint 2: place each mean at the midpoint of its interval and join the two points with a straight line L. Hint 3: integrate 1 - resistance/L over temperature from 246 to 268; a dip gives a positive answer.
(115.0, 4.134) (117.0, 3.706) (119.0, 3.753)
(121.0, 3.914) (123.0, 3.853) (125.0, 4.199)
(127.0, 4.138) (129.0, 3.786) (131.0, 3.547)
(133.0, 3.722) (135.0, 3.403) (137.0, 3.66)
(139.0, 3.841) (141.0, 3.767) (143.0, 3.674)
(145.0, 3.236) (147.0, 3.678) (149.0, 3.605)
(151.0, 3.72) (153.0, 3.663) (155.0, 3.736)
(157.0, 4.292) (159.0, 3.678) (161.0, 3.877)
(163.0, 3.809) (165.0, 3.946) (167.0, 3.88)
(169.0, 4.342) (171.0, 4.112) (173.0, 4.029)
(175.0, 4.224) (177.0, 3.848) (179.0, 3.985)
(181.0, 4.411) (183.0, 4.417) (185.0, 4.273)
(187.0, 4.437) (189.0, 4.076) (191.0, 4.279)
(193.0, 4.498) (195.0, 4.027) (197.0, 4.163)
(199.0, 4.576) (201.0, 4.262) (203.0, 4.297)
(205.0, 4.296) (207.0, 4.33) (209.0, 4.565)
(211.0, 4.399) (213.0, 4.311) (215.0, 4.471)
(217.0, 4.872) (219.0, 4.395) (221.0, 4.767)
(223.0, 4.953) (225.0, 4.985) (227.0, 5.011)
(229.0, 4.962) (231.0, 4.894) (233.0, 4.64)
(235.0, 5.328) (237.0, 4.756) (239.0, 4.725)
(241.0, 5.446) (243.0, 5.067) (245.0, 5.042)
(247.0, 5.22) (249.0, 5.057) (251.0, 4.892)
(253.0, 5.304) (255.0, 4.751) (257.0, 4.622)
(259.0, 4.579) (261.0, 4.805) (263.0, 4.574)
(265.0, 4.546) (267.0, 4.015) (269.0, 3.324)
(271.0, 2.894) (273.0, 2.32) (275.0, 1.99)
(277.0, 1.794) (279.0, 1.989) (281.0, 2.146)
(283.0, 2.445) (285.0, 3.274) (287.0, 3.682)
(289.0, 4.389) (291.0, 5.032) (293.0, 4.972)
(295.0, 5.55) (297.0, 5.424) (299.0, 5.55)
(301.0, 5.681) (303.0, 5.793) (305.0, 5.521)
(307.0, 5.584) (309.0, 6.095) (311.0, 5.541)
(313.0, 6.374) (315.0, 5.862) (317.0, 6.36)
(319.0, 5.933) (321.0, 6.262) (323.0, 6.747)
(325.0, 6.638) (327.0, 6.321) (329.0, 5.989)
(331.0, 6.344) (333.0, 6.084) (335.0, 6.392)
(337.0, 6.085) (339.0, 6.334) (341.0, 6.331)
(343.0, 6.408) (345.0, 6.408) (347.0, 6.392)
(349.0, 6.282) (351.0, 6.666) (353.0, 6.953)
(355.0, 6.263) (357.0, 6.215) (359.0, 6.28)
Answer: 1.45 K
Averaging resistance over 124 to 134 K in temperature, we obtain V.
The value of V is 3.88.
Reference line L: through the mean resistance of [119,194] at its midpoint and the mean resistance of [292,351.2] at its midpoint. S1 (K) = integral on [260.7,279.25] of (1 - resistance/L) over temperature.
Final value 7.4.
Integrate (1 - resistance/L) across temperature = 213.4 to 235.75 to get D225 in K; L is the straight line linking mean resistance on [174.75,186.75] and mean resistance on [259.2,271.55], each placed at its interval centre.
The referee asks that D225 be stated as -3.6 K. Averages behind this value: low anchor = 4.21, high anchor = 4.1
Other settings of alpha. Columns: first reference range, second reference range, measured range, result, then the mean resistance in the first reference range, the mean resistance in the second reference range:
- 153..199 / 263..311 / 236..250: -3.1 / 4.11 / 4.13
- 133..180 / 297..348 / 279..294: 5.4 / 3.82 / 6.11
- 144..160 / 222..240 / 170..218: 0.5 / 3.7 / 4.92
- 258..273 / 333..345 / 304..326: -2.1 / 3.99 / 6.3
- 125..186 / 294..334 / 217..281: 9.1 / 3.88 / 5.98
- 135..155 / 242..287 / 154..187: -3.4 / 3.64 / 3.84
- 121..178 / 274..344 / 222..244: -2.0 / 3.83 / 5.23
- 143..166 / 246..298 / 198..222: -3.8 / 3.75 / 3.98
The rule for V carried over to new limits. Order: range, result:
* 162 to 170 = 3.99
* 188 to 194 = 4.28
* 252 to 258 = 4.89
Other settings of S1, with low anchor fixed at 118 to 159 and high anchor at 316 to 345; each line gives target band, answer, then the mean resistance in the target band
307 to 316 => 0.2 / 5.93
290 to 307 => 1.3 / 5.45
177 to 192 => 0.4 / 4.24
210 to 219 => 0.5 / 4.5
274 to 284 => 6.3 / 2.07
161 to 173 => 0.4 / 4.01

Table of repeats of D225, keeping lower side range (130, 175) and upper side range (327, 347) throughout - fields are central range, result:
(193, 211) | 0.52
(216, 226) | -0.17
